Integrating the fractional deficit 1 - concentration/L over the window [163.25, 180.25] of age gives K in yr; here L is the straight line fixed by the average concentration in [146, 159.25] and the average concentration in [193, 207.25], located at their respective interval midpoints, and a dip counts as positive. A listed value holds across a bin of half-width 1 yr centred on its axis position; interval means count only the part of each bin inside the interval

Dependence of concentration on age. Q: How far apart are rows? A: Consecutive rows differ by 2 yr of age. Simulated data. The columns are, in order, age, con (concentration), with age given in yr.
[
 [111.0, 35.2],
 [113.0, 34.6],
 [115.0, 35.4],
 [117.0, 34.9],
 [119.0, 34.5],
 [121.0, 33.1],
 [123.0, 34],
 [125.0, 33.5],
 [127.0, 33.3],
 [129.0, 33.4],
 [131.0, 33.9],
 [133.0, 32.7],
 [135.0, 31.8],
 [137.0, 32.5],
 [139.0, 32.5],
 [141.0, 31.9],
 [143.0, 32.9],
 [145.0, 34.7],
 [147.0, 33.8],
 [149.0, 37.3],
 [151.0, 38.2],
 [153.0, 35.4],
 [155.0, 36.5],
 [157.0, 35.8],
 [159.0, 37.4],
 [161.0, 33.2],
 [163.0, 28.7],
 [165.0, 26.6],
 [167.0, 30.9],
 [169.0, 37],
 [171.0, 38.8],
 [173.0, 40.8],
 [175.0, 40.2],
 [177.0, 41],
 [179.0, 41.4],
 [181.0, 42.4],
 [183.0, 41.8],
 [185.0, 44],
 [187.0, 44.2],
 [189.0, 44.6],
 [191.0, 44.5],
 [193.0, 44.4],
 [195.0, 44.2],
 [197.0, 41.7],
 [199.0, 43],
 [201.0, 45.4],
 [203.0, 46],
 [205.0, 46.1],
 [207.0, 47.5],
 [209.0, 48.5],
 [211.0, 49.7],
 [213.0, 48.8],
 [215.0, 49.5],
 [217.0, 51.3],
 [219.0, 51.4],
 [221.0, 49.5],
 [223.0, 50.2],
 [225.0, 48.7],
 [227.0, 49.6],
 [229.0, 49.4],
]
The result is 1.3 yr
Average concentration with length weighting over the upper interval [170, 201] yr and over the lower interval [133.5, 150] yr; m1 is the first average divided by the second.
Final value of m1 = 1.3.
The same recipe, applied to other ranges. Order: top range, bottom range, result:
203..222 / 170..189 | 1.17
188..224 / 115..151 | 1.39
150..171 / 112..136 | 1.01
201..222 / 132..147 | 1.48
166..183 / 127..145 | 1.19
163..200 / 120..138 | 1.22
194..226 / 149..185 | 1.28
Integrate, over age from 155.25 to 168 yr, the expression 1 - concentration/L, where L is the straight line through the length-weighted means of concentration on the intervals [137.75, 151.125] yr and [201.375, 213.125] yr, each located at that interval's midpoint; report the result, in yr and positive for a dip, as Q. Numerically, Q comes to 1.82 yr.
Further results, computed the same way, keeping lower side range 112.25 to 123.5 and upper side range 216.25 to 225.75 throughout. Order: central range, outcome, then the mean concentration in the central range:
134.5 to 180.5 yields 5.9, 35.3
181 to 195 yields 0.4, 43.8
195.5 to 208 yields 0.6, 44.9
